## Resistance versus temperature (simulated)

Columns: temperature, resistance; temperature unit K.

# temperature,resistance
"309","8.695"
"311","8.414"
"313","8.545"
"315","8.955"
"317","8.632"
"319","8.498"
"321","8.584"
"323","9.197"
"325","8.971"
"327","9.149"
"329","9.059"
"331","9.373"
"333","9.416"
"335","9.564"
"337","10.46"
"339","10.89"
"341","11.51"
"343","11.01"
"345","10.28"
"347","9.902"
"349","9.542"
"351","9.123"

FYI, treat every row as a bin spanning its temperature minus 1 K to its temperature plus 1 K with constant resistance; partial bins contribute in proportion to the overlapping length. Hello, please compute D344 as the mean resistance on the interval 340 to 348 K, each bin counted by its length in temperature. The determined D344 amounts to 10.7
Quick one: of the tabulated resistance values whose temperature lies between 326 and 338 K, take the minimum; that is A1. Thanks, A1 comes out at 9.059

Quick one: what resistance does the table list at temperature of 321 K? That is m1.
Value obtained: 8.584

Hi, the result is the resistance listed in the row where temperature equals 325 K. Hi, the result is 8.971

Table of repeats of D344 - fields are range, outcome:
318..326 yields 8.81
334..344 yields 10.7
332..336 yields 9.49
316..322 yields 8.57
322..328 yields 9.11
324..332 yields 9.14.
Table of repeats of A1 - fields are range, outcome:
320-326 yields 8.584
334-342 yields 9.564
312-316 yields 8.545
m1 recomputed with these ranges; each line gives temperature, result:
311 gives 8.414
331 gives 9.373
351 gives 9.123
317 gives 8.632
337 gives 10.46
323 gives 9.197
